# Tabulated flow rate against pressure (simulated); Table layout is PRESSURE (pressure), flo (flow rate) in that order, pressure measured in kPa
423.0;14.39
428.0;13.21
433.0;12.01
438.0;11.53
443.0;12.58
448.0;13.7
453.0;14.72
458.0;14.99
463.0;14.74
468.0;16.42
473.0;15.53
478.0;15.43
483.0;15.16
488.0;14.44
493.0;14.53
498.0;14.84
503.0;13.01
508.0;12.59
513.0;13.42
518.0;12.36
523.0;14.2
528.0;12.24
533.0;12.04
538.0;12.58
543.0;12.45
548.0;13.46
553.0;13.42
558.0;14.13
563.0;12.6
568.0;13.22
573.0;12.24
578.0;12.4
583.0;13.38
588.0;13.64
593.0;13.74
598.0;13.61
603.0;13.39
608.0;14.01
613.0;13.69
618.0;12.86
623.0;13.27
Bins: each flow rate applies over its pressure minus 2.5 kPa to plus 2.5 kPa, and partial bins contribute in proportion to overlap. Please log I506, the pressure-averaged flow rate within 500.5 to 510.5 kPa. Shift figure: 12.8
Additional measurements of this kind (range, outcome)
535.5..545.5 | 12.5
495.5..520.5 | 13.2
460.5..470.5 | 15.6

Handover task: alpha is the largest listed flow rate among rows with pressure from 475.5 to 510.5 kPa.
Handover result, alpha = 15.43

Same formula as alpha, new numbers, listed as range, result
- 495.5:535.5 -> 14.84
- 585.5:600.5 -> 13.74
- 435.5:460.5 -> 14.99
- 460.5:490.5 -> 16.42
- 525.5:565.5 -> 14.13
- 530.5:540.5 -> 12.58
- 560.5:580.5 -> 13.22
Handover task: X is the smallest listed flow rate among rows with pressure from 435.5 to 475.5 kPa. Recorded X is 11.53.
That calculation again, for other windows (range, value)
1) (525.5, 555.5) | 12.04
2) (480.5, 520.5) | 12.36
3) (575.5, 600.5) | 12.4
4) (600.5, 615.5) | 13.39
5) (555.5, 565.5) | 12.6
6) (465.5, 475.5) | 15.53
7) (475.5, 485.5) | 15.16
